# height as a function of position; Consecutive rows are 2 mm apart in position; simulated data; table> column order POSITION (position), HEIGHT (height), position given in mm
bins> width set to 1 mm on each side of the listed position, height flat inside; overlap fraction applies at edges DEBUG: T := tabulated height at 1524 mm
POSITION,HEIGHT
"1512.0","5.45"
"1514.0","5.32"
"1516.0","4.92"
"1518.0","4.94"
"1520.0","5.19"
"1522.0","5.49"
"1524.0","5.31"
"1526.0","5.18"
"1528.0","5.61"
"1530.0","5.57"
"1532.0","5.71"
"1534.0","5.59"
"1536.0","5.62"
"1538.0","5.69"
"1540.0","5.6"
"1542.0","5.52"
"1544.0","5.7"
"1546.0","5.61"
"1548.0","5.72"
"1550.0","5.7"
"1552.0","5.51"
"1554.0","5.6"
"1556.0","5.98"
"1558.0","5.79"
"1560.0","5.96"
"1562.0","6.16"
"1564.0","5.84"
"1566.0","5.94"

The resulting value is 5.31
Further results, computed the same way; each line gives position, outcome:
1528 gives 5.61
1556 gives 5.98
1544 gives 5.7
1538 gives 5.69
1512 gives 5.45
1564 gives 5.84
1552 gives 5.51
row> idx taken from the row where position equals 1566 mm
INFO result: 5.94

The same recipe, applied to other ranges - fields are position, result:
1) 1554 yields 5.6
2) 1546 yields 5.61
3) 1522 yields 5.49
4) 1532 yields 5.71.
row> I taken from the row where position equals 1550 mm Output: 5.7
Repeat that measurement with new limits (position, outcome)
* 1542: 5.52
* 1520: 5.19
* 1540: 5.6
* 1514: 5.32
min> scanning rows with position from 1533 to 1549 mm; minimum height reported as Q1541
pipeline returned 5.52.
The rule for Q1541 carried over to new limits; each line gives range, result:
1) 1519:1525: 5.19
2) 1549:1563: 5.51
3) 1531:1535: 5.59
